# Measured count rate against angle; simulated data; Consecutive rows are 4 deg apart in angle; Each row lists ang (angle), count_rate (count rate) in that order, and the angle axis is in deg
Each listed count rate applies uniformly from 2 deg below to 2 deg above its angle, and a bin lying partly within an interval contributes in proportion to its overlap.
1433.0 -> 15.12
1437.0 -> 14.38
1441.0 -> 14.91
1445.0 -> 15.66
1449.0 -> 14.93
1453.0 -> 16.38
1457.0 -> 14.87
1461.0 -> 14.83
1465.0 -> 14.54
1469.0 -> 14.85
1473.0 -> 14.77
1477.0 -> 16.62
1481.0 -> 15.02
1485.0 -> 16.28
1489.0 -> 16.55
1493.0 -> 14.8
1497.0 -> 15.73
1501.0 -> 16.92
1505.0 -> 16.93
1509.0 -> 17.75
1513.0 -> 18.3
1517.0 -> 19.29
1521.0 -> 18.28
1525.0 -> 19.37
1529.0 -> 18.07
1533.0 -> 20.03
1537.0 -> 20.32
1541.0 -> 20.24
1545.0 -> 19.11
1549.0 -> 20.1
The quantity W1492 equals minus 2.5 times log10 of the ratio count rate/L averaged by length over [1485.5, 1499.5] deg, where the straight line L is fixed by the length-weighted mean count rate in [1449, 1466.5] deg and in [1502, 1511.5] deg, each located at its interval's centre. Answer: 0.06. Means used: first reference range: 15.1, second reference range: 17.3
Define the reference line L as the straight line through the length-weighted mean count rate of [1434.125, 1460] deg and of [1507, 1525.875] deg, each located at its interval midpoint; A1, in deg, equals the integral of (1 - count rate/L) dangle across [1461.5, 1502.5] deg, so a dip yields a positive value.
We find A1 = 3.18 deg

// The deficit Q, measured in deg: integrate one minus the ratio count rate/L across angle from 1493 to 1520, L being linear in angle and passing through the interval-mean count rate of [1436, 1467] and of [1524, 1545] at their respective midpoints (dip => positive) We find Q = 1.1 deg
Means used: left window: 15.1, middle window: 17.3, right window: 19.6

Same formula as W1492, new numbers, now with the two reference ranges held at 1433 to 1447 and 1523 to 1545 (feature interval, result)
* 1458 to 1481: 0.092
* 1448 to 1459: 0.015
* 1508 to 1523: 0.012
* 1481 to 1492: 0.081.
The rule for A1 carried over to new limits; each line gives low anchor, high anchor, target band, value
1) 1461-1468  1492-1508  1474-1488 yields -0.47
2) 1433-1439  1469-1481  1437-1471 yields -0.18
